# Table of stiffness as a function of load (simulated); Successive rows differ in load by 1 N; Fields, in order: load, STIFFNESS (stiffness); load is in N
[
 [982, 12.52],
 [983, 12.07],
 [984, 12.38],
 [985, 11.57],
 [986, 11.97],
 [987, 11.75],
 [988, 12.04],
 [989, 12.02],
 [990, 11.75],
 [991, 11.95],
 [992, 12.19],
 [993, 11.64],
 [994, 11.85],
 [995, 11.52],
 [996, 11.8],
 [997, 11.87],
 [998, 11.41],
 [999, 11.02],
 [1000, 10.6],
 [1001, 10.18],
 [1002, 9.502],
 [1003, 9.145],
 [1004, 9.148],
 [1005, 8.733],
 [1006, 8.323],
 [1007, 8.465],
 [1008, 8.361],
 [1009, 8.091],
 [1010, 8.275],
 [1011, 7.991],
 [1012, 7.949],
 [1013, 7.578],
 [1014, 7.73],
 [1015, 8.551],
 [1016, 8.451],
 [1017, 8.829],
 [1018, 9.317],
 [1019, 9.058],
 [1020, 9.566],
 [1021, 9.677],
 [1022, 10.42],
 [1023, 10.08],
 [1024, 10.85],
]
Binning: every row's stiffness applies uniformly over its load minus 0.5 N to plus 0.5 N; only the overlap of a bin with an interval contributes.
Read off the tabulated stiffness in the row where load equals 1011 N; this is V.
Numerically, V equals 7.991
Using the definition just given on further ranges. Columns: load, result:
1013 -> 7.578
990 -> 11.75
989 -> 12.02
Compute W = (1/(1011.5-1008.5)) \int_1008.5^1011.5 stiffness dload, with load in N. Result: 8.12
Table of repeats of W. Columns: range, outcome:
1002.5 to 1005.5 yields 9.01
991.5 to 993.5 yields 11.9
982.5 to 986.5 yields 12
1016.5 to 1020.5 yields 9.19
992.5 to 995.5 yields 11.7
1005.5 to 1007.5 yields 8.39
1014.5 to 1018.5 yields 8.79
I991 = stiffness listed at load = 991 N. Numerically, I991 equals 11.95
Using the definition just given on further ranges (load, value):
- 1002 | 9.502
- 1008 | 8.361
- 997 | 11.87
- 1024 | 10.85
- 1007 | 8.465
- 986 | 11.97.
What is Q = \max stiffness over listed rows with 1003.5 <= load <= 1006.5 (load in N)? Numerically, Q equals 9.148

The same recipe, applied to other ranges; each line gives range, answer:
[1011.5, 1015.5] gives 8.551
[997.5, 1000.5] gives 11.41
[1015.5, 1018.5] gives 9.317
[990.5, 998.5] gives 12.19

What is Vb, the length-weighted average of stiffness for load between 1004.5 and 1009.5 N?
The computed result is 8.39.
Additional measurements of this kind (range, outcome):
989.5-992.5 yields 12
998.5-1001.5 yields 10.6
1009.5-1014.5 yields 7.9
